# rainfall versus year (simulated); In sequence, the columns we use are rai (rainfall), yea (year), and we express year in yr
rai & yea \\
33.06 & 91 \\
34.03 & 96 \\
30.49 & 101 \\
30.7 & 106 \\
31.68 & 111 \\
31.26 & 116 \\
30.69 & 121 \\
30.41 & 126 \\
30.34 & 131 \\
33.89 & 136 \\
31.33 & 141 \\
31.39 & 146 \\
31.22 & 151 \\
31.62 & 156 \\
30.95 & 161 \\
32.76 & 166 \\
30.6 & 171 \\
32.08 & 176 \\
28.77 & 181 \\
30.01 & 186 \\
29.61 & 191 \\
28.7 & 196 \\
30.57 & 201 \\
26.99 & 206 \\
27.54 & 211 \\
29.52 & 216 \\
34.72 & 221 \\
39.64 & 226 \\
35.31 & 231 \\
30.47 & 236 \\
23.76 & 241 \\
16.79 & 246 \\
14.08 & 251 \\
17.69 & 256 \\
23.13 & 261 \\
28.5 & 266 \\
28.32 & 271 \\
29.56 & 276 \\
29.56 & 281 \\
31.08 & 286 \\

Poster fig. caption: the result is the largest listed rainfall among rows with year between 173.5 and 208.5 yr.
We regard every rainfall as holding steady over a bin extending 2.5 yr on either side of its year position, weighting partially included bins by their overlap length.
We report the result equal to 32.08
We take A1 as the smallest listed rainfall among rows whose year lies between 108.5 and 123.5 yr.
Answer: 30.69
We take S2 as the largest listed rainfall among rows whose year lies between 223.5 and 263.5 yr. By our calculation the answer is 39.64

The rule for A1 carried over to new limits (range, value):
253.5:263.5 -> 17.69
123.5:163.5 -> 30.34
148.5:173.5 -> 30.6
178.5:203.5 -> 28.7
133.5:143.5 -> 31.33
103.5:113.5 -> 30.7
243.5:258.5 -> 14.08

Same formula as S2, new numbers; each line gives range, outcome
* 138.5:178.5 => 32.76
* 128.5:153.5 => 33.89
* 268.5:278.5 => 29.56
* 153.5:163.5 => 31.62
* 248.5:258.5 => 17.69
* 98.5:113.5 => 31.68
